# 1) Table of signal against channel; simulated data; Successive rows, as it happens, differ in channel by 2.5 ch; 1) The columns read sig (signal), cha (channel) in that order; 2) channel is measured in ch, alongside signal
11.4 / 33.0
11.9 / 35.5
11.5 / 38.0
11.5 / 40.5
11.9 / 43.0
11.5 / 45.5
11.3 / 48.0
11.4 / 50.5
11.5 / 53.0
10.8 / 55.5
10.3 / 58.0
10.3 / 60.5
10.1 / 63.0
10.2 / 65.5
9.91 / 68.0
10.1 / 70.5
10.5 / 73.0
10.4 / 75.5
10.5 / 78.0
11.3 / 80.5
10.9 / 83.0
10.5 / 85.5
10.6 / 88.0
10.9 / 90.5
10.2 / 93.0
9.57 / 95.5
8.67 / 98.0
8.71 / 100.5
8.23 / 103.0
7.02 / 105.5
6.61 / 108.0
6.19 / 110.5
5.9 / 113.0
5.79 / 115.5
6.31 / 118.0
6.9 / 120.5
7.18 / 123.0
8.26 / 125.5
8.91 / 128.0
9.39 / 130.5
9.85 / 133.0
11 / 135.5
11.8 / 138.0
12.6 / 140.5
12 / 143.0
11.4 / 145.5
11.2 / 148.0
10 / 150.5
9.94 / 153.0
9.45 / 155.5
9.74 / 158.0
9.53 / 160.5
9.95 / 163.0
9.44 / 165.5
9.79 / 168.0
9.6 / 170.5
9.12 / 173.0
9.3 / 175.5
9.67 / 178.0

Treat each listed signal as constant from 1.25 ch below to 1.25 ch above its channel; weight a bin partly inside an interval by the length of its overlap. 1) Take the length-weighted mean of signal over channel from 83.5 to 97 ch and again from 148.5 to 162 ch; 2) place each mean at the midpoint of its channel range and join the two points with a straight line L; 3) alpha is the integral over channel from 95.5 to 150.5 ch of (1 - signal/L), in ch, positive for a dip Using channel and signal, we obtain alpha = 6.86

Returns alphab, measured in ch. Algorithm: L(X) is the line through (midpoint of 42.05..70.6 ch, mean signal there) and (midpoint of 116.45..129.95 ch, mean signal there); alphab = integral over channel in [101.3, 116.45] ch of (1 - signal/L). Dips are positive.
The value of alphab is 2.9 ch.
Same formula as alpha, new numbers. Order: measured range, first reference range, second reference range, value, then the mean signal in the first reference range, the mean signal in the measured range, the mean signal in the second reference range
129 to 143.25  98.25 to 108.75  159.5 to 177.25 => -3.8 ch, 7.79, 11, 9.54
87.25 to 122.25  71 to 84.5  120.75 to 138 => 7.1 ch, 10.7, 7.92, 9.17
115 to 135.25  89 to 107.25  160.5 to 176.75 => 2.5 ch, 9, 8.06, 9.53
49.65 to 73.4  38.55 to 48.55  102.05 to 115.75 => -0.7 ch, 11.6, 10.5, 6.65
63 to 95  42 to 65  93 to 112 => -3.7 ch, 11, 10.5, 7.99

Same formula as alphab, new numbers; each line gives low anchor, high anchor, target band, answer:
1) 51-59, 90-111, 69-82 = -1.00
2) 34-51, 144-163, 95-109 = 3.56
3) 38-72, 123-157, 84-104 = 1.71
